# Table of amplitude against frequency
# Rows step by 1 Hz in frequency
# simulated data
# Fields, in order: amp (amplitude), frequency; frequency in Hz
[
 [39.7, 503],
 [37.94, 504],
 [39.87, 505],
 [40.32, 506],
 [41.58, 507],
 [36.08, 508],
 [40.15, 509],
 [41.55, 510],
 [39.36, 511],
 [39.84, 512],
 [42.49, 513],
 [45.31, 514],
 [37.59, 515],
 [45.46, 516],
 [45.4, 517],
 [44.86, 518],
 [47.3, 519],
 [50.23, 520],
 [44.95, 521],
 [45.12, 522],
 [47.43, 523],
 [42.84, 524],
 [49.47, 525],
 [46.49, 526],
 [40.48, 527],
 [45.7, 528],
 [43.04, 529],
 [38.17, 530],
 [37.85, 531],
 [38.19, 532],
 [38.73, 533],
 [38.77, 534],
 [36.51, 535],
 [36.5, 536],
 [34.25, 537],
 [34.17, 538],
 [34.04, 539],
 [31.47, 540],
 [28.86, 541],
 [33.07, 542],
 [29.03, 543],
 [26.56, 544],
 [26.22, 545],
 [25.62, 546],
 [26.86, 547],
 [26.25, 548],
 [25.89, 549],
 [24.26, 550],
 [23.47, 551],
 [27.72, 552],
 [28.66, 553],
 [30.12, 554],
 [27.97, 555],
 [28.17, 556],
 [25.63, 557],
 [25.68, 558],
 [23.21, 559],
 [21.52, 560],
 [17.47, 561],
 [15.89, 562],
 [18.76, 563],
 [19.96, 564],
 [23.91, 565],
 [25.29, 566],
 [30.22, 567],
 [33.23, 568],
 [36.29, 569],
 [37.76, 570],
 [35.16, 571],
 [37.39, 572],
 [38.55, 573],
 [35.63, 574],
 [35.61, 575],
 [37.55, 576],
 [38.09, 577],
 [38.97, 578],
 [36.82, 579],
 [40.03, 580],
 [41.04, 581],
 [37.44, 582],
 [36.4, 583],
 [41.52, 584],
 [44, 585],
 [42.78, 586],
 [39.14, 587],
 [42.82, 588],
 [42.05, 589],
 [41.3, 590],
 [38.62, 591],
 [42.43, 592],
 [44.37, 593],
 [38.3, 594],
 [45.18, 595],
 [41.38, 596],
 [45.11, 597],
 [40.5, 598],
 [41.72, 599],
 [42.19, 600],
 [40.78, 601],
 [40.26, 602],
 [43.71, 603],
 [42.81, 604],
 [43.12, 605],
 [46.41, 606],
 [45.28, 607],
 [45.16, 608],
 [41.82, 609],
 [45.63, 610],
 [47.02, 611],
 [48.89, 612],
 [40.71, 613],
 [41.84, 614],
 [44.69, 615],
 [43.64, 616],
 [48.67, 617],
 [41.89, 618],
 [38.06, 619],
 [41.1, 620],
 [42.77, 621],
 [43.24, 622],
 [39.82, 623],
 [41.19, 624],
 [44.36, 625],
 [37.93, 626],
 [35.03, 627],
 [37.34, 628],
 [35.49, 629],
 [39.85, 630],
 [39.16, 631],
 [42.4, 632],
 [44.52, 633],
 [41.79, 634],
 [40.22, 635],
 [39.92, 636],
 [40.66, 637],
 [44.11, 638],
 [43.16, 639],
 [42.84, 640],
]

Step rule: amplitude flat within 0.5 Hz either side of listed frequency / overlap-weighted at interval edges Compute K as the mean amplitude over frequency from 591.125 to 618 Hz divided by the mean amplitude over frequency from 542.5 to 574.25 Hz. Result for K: 1.59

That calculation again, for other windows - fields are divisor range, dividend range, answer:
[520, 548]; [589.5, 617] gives 1.16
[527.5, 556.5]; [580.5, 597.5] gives 1.30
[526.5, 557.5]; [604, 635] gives 1.32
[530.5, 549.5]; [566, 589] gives 1.18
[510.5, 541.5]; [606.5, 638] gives 1.02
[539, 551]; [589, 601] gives 1.51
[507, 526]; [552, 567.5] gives 0.56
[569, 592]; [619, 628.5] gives 1.03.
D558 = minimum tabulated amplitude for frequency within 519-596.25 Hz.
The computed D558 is 15.89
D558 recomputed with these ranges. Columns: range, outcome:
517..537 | 34.25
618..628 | 35.03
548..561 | 17.47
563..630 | 18.76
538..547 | 25.62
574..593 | 35.61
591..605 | 38.3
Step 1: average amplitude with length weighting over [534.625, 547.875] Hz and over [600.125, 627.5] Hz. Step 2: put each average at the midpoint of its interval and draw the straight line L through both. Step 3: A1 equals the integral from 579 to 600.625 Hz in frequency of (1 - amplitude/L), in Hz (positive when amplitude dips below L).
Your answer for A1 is -1.3 Hz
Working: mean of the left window 30.8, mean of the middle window 41.2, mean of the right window 42.8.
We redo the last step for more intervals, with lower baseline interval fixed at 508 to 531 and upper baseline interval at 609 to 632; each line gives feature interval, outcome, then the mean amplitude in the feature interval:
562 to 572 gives 3.3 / 28.7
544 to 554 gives 3.9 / 26.3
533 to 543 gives 2.1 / 34.2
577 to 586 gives 0.6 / 39.6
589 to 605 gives 0.1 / 42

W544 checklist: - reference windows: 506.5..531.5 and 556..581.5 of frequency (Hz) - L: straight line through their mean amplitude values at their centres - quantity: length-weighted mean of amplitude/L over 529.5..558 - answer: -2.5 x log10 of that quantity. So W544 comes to 0.21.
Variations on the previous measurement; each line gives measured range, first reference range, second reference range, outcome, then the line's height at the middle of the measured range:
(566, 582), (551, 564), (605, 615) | -0.19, 30.5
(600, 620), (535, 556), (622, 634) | -0.16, 37.6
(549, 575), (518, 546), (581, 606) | 0.40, 40.1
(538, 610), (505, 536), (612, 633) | 0.20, 41.7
